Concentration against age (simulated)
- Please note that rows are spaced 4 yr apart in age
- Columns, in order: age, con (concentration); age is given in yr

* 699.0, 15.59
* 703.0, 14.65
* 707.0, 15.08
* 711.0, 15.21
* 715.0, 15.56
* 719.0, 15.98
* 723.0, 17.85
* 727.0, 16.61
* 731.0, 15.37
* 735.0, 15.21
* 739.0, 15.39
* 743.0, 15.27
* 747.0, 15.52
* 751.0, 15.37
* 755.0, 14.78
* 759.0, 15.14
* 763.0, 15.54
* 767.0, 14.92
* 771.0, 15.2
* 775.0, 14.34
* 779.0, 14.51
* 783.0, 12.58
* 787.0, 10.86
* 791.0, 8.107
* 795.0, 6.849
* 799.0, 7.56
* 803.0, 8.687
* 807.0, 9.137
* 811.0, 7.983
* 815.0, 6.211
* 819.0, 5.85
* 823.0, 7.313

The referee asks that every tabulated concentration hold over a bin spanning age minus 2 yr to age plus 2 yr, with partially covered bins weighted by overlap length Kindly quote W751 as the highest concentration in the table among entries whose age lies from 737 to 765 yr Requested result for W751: 15.54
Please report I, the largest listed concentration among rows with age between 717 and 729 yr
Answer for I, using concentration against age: 17.85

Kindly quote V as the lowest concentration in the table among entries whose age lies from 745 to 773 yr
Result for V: 14.78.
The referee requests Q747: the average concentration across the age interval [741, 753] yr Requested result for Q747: 15.4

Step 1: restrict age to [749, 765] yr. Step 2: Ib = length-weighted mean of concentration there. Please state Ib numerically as 15.2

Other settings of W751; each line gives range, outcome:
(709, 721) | 15.98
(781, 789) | 12.58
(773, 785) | 14.51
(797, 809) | 9.137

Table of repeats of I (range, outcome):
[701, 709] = 15.08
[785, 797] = 10.86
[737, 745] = 15.39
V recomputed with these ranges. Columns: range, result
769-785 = 12.58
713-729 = 15.56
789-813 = 6.849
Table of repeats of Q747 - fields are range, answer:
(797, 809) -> 8.46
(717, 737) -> 16.2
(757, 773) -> 15.2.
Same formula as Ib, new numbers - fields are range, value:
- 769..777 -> 14.8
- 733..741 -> 15.3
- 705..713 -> 15.1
